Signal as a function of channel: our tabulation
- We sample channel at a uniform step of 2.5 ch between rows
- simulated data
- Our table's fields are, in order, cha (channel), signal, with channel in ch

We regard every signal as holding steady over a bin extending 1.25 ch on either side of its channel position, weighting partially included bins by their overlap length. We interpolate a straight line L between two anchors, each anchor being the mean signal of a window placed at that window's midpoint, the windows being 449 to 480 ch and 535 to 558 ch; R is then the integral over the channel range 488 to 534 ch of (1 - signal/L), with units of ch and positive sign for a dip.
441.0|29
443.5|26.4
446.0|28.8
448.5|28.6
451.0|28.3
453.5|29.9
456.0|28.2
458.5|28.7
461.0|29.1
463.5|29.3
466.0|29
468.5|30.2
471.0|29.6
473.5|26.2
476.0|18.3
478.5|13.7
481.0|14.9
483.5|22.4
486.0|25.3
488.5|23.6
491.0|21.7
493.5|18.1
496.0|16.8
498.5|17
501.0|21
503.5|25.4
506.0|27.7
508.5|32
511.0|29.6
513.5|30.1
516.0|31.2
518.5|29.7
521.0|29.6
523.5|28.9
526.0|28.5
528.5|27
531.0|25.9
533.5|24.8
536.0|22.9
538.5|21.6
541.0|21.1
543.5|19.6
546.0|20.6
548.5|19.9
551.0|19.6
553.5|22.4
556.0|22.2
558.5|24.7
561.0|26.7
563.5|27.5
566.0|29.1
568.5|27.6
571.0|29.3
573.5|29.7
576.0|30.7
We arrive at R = -4.58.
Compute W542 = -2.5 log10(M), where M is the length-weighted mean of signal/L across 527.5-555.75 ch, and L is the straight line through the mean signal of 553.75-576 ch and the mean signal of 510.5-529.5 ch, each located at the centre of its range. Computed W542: 0.26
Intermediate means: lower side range 29.3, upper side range 27.1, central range 22.3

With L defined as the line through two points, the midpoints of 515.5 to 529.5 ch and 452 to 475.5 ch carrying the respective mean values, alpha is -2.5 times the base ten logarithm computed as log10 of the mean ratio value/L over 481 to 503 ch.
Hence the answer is 0.37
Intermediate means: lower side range 28.6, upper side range 29.1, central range 20.6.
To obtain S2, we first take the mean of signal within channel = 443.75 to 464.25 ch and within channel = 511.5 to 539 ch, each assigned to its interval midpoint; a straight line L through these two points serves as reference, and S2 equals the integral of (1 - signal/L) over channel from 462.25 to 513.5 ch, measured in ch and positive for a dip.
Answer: 8.0 ch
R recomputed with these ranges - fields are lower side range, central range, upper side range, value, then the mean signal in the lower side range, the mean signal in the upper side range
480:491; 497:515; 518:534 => -0.8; 21.7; 27.8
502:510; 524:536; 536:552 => -1.5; 28.2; 20.6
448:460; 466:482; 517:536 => 3.2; 28.8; 27.5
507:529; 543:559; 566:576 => 4.4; 29.7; 29.1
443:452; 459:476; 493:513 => -0.9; 28.2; 23.9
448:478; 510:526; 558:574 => -1.2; 27.6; 27.9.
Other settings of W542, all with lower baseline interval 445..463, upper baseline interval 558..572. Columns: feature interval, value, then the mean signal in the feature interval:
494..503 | 0.44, 18.8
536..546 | 0.31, 21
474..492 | 0.37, 20.2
